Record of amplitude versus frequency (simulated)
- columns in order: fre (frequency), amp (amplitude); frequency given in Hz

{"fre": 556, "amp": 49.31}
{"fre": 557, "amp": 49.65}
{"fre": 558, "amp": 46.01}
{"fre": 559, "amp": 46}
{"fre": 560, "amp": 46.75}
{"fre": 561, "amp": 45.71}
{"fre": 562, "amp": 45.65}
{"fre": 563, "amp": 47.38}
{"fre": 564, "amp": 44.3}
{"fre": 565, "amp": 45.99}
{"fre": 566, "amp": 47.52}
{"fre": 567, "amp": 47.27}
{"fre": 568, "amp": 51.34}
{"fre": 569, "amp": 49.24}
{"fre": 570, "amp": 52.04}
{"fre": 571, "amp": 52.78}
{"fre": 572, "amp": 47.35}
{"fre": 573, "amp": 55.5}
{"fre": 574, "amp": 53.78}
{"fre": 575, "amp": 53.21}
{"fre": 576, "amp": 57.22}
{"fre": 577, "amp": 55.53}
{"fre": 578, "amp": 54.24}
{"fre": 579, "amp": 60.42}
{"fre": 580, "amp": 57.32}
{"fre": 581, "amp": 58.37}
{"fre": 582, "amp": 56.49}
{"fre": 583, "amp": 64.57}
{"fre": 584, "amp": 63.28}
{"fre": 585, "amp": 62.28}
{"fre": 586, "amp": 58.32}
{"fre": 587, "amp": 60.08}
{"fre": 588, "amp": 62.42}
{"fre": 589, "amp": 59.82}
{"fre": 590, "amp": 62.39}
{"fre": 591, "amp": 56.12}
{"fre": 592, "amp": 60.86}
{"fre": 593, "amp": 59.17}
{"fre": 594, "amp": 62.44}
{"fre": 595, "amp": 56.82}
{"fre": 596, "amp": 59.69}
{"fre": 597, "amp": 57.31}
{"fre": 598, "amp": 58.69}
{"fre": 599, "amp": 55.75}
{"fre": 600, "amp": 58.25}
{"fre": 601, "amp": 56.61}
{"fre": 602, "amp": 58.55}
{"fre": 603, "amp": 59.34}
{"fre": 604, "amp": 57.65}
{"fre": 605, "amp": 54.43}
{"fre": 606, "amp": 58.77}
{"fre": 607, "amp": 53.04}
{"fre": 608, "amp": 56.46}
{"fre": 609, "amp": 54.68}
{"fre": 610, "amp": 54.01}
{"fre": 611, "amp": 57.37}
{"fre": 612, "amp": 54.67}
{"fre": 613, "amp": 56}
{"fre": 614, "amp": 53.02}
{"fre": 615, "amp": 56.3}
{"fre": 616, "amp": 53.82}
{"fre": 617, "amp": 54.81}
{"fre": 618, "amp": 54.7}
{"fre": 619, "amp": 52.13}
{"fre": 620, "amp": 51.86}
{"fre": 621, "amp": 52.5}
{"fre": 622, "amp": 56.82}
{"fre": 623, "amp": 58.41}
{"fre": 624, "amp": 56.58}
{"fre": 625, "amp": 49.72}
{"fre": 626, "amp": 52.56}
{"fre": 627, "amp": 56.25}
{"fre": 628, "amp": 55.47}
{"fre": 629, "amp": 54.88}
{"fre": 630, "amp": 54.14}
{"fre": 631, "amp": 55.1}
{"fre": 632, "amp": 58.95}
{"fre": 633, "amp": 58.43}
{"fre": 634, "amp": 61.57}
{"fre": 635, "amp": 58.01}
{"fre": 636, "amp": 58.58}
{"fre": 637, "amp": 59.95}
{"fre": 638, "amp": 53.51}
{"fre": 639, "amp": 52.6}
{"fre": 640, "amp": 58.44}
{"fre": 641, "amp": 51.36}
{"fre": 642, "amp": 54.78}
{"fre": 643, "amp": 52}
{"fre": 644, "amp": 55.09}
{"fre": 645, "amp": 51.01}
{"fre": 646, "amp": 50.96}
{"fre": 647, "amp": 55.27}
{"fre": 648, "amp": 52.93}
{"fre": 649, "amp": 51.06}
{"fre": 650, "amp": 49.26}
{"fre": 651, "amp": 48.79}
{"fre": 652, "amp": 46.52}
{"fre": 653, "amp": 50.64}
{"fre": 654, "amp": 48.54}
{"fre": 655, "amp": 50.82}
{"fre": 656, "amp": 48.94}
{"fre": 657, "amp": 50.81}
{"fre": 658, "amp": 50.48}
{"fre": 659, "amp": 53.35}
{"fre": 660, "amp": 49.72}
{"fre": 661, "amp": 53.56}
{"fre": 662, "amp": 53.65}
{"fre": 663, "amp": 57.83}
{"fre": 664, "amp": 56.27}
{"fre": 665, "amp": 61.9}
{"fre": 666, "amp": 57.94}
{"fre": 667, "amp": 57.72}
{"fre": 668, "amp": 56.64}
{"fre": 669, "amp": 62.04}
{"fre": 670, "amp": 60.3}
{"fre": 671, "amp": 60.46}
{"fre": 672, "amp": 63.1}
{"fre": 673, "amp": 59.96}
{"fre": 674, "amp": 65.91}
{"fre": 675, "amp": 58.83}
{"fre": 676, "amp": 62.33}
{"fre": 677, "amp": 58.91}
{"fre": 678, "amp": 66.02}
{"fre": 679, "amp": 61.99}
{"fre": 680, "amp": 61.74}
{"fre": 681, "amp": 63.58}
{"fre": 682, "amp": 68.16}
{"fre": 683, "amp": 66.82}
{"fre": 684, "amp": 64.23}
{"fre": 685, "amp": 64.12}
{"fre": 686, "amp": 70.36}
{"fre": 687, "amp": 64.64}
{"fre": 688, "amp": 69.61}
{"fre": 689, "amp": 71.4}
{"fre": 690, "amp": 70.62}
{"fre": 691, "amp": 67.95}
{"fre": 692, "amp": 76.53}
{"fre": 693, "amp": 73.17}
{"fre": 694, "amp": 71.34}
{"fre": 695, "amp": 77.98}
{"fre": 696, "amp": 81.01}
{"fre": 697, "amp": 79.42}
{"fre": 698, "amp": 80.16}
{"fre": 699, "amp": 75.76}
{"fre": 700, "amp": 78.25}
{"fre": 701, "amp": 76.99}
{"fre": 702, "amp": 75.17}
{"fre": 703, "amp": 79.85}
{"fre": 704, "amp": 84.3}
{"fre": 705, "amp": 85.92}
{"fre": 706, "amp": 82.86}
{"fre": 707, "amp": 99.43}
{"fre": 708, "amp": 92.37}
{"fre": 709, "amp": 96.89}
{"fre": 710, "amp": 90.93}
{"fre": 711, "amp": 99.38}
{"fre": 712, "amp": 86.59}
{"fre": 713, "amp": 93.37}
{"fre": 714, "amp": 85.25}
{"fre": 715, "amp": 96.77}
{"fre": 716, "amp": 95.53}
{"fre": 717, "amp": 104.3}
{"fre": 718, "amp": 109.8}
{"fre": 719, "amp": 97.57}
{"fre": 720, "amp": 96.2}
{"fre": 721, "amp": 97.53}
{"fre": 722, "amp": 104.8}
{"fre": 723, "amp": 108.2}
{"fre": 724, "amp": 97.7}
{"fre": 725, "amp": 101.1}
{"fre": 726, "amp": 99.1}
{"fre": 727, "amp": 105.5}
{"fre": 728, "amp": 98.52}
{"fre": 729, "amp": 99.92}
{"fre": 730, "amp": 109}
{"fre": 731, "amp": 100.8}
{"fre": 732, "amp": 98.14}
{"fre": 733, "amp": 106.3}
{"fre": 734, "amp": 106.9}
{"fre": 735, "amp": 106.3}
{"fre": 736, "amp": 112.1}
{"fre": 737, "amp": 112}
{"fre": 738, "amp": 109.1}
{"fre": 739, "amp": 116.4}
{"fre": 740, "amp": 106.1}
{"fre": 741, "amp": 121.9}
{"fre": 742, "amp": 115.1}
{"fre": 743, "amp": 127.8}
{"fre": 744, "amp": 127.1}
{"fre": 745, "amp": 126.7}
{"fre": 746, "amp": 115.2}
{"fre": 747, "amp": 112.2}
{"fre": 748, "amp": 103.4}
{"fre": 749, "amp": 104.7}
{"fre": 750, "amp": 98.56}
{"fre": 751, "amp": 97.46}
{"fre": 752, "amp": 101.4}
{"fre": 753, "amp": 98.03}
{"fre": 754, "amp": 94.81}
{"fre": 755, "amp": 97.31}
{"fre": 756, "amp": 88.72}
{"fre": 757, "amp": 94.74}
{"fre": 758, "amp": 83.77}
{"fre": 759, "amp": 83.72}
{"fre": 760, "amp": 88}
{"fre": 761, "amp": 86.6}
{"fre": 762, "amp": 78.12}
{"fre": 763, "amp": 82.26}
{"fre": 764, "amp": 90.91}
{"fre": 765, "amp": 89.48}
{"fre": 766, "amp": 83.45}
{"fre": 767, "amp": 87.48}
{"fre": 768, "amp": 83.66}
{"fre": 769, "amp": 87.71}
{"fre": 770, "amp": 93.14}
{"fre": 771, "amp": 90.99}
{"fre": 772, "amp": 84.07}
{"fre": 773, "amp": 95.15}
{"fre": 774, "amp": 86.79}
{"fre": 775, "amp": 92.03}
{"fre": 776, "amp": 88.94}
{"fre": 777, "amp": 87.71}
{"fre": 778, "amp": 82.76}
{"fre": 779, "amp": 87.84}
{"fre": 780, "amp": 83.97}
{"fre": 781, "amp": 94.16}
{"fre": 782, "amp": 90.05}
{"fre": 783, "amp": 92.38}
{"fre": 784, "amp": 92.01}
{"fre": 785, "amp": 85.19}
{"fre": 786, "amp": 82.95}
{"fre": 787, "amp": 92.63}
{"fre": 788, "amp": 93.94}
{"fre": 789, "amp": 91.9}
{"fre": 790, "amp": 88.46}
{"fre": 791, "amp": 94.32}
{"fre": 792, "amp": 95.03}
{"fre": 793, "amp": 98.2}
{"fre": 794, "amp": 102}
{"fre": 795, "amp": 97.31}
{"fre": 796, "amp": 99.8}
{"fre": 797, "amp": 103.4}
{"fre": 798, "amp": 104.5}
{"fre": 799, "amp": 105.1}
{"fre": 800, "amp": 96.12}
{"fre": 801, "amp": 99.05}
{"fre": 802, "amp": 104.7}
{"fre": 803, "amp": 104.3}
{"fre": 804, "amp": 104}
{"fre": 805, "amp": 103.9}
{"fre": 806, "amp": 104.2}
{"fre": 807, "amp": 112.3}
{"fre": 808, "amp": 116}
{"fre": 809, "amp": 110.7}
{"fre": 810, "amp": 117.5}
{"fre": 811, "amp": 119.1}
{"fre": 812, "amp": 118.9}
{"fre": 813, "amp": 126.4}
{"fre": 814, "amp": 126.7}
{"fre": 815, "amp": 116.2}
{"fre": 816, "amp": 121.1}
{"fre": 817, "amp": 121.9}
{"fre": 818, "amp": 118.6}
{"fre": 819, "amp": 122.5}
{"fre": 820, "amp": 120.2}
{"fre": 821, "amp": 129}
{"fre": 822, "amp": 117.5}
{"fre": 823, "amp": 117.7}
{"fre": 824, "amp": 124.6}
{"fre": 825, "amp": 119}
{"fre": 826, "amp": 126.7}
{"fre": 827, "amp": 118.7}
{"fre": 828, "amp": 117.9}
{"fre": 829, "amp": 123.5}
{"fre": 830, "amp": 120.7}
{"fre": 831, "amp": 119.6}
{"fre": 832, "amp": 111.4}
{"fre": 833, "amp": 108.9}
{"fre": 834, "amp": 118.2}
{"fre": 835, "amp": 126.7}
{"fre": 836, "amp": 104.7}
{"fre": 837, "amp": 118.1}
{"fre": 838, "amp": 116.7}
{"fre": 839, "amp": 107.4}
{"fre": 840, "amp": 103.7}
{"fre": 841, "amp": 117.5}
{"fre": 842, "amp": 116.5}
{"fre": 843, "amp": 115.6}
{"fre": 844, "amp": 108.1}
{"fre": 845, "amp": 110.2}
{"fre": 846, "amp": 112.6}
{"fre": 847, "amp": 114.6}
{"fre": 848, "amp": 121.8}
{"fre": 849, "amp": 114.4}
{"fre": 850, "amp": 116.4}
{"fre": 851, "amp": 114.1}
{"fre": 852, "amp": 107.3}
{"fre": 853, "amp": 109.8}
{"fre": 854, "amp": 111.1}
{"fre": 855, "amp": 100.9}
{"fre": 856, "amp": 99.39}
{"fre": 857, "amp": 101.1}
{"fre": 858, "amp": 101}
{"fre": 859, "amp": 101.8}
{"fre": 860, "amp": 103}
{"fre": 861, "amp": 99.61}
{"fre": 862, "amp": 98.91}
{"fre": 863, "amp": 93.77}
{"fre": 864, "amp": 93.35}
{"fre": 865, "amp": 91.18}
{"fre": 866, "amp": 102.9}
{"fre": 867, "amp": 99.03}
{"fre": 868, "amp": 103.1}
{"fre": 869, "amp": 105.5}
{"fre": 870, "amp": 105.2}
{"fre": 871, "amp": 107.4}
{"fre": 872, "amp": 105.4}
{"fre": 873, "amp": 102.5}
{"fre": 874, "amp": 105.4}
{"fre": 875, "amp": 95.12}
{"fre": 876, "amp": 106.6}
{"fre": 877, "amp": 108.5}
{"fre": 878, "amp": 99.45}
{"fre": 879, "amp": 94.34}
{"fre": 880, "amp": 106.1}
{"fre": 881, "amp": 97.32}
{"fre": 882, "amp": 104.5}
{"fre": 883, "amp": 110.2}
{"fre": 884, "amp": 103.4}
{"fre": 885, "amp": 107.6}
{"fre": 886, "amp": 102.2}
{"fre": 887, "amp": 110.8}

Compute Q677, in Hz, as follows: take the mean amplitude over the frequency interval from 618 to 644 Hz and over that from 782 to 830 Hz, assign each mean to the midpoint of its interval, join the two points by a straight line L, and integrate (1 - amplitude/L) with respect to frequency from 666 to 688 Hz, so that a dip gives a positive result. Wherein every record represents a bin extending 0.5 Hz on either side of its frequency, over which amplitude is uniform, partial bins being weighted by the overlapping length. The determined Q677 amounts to 2.1 Hz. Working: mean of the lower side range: 55.4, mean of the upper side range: 108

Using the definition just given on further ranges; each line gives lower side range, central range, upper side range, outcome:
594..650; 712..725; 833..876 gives -3.6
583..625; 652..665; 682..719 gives 3.4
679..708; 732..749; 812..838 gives -4.2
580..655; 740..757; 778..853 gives -3.1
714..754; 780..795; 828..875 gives 2.1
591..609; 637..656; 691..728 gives 5.1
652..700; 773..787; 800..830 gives 1.9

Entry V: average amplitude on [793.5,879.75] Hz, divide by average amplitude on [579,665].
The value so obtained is 1.98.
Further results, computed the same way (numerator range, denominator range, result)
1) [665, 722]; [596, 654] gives 1.39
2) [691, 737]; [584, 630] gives 1.63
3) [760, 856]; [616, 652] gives 1.93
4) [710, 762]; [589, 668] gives 1.85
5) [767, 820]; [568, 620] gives 1.77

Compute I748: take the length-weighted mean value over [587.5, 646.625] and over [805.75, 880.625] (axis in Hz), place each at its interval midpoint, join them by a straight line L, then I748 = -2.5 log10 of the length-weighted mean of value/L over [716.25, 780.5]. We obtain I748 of -0.13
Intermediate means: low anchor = 56.2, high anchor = 111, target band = 98.8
